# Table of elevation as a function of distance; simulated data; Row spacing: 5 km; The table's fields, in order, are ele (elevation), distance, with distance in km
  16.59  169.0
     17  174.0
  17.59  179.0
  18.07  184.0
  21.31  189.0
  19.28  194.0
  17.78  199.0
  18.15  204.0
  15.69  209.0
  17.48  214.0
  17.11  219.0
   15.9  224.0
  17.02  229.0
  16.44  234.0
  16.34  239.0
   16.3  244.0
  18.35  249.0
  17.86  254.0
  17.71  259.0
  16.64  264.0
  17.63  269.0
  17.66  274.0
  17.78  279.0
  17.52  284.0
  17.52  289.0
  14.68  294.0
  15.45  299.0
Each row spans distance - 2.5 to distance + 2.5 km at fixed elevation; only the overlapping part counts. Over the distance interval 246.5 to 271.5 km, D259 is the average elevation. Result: 17.6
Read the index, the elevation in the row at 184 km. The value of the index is 18.07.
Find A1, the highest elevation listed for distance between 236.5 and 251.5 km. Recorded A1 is 18.35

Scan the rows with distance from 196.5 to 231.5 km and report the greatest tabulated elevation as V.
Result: 18.15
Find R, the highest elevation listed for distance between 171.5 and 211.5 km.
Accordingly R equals 21.31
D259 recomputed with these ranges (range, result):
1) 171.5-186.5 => 17.6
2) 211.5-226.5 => 16.8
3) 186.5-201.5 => 19.5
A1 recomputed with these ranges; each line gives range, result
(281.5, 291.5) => 17.52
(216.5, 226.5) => 17.11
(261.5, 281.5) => 17.78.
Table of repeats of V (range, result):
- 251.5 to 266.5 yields 17.86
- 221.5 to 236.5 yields 17.02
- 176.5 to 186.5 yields 18.07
